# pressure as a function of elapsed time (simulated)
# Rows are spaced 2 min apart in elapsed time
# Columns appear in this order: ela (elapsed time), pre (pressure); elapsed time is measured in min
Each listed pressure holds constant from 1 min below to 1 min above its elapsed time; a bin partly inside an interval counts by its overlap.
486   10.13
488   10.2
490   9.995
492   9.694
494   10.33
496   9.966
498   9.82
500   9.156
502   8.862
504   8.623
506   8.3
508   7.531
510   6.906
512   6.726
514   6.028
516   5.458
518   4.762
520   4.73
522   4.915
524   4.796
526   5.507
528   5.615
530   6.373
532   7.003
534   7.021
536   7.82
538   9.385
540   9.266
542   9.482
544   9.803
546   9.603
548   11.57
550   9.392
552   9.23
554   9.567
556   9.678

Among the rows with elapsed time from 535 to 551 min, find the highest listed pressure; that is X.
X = 11.57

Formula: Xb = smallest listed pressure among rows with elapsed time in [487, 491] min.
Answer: 9.995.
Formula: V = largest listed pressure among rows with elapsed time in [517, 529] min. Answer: 5.615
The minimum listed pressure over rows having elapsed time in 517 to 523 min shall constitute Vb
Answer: 4.73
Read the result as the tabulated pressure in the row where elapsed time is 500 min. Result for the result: 9.156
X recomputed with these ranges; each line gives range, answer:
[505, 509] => 8.3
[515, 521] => 5.458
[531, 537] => 7.82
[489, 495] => 10.33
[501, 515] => 8.862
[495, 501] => 9.966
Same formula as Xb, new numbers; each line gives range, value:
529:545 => 6.373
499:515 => 6.028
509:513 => 6.726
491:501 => 9.156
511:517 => 5.458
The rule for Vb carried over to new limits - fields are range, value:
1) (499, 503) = 8.862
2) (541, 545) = 9.482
